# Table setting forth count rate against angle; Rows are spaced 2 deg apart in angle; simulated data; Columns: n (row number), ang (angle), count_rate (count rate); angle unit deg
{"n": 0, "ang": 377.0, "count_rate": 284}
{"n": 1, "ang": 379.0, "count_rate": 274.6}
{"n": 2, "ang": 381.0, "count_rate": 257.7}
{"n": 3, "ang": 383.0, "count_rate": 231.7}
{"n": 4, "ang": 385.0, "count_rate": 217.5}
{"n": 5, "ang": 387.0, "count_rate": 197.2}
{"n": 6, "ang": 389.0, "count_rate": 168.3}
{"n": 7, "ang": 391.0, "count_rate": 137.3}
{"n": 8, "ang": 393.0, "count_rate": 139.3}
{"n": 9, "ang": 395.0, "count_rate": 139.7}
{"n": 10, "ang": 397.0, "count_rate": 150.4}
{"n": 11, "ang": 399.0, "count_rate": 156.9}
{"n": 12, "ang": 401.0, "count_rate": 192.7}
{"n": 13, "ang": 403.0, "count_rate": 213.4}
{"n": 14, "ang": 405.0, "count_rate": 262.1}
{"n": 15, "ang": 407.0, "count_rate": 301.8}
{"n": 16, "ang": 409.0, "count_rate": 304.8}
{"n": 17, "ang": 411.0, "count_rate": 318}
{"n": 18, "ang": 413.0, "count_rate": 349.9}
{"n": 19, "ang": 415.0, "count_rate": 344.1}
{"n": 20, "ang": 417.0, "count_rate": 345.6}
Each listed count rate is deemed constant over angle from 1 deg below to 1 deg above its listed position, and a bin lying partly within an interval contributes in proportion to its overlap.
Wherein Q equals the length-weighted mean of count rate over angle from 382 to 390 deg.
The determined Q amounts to 204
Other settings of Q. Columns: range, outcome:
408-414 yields 324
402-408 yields 259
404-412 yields 297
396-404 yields 178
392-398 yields 143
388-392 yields 153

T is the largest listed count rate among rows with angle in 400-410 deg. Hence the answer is 304.8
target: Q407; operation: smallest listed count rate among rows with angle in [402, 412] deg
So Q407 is 213.4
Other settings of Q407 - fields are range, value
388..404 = 137.3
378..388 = 197.2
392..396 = 139.3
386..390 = 168.3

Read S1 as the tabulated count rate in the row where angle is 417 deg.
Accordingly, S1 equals 345.6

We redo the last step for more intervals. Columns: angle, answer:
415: 344.1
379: 274.6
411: 318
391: 137.3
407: 301.8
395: 139.7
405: 262.1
